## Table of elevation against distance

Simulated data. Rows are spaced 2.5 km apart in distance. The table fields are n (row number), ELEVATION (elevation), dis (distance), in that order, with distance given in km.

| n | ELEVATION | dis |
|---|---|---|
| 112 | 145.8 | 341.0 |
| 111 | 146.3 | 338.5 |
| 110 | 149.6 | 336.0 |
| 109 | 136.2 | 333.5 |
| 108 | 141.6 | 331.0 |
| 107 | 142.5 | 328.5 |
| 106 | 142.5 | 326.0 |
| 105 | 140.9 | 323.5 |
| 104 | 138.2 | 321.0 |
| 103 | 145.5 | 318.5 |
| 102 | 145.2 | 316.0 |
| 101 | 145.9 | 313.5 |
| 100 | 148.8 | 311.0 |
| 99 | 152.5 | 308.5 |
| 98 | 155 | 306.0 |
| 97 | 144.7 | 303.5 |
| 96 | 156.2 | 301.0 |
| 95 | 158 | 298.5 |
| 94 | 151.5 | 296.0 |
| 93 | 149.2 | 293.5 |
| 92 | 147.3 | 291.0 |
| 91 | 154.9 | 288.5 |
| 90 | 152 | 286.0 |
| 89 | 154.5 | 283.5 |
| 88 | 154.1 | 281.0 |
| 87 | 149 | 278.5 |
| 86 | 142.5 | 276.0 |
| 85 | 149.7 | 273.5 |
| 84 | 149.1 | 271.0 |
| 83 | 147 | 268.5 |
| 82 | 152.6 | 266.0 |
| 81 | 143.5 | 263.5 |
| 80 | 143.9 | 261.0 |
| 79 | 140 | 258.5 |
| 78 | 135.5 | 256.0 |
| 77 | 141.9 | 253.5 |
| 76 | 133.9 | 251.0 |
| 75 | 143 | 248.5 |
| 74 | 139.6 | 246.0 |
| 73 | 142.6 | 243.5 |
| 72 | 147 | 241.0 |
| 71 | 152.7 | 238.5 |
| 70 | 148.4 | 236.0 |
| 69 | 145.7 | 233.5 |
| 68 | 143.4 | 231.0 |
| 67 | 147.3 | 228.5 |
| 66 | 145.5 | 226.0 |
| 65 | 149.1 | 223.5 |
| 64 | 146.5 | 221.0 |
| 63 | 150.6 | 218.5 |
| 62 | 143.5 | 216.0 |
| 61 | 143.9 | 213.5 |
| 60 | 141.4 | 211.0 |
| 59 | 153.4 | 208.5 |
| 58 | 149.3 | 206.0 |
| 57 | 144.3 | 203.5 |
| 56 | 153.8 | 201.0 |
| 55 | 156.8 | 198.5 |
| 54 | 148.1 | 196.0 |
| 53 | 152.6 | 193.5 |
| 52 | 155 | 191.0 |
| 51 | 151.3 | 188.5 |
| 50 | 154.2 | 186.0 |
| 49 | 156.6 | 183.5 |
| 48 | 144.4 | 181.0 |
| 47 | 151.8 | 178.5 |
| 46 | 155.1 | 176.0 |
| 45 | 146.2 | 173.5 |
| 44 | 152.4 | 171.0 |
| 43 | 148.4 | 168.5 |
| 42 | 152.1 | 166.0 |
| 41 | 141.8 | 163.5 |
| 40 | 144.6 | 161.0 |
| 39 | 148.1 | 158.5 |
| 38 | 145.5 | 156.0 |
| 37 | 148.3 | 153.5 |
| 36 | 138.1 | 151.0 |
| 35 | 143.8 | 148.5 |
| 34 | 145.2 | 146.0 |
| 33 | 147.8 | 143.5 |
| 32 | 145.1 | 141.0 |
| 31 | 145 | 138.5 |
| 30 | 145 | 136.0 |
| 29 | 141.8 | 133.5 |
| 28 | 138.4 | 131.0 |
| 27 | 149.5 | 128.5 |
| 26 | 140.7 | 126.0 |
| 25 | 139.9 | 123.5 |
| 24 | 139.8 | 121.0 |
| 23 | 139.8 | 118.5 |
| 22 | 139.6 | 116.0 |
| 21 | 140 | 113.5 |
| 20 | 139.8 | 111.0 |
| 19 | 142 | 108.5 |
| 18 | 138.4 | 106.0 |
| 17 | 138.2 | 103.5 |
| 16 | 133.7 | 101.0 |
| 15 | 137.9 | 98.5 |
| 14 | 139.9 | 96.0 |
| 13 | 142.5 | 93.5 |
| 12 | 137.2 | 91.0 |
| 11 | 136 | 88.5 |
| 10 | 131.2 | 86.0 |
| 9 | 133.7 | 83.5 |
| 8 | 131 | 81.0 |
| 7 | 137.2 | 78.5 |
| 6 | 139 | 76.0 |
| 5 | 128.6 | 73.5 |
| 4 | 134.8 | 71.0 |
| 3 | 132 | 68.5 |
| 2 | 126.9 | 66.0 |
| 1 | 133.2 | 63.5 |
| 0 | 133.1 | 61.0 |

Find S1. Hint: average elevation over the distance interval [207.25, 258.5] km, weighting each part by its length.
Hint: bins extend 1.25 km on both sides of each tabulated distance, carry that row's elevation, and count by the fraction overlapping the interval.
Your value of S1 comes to 145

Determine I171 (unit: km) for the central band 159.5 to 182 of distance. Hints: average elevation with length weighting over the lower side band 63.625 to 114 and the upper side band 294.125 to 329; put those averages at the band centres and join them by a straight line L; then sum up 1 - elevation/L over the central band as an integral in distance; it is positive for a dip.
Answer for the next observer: -1.3 km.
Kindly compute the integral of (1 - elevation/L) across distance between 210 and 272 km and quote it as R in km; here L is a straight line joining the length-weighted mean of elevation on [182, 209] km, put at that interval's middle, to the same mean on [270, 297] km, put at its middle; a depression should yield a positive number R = 2.7 km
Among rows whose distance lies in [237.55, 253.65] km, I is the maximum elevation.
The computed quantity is 152.7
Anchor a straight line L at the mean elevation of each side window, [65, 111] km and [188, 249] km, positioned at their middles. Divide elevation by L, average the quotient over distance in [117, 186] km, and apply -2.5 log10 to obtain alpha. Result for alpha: -0.03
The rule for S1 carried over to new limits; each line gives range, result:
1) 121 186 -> 146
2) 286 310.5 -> 152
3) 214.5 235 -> 146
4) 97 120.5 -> 139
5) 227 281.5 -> 145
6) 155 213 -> 150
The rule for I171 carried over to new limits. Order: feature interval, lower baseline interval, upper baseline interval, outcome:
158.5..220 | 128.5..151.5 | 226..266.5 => -2.49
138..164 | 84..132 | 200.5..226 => -0.45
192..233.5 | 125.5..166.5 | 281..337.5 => -0.58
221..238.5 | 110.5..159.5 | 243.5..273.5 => -0.49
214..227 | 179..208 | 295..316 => 0.39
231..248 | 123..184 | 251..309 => 0.24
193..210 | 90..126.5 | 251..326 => -0.88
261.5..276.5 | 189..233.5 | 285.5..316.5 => 0.26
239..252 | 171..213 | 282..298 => 0.81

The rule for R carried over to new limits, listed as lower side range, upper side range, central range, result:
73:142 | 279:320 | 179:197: -1.0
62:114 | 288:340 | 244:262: 0.5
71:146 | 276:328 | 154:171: -0.6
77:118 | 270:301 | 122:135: -0.2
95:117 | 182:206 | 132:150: -0.1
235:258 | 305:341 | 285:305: -1.1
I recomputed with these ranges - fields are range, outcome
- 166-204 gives 156.8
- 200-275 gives 153.8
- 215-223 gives 150.6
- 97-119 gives 142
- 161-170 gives 152.1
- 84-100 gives 142.5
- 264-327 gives 158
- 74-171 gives 152.4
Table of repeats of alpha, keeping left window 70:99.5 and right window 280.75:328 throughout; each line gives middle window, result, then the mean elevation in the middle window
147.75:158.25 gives -0.034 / 144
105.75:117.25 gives -0.021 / 140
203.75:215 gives -0.025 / 147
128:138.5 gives -0.036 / 143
